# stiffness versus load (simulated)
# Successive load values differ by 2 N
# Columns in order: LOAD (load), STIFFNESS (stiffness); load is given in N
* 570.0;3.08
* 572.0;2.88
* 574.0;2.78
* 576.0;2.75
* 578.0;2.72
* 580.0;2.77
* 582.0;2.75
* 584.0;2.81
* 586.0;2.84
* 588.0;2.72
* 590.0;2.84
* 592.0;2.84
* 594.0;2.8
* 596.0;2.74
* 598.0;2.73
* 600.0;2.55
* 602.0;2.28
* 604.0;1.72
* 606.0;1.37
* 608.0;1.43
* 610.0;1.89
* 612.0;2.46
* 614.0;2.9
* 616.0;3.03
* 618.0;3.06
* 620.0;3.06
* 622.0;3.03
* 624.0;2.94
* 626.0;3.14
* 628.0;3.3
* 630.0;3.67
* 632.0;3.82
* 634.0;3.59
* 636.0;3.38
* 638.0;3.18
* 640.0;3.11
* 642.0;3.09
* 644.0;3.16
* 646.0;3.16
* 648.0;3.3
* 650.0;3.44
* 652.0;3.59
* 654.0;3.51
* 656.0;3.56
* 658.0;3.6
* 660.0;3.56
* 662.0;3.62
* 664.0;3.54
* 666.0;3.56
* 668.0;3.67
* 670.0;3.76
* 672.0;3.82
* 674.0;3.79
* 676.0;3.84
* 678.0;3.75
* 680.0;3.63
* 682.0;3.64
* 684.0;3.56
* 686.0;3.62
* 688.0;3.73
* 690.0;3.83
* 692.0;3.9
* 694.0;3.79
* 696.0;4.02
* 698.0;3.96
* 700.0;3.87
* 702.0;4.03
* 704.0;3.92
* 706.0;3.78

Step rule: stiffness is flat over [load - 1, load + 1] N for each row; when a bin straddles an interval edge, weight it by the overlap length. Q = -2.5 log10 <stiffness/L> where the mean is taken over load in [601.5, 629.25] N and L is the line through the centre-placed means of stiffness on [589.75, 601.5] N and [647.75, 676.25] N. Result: 0.18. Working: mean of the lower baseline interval 2.72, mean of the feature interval 2.56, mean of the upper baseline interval 3.61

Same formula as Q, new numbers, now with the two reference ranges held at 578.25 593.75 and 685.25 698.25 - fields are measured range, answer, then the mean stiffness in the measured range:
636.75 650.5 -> 0.05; 3.2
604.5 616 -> 0.41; 2.09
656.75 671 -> -0.02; 3.61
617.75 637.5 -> -0.03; 3.31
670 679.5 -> -0.04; 3.79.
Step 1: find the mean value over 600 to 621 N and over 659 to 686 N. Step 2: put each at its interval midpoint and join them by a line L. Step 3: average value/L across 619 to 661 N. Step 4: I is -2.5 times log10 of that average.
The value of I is -0.134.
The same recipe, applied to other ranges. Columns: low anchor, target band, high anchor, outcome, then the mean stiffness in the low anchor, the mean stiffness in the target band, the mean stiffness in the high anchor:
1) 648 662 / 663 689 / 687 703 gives 0.01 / 3.53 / 3.69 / 3.89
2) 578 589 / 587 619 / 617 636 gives 0.22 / 2.77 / 2.46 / 3.29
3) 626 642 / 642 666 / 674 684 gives 0.03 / 3.4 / 3.45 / 3.71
